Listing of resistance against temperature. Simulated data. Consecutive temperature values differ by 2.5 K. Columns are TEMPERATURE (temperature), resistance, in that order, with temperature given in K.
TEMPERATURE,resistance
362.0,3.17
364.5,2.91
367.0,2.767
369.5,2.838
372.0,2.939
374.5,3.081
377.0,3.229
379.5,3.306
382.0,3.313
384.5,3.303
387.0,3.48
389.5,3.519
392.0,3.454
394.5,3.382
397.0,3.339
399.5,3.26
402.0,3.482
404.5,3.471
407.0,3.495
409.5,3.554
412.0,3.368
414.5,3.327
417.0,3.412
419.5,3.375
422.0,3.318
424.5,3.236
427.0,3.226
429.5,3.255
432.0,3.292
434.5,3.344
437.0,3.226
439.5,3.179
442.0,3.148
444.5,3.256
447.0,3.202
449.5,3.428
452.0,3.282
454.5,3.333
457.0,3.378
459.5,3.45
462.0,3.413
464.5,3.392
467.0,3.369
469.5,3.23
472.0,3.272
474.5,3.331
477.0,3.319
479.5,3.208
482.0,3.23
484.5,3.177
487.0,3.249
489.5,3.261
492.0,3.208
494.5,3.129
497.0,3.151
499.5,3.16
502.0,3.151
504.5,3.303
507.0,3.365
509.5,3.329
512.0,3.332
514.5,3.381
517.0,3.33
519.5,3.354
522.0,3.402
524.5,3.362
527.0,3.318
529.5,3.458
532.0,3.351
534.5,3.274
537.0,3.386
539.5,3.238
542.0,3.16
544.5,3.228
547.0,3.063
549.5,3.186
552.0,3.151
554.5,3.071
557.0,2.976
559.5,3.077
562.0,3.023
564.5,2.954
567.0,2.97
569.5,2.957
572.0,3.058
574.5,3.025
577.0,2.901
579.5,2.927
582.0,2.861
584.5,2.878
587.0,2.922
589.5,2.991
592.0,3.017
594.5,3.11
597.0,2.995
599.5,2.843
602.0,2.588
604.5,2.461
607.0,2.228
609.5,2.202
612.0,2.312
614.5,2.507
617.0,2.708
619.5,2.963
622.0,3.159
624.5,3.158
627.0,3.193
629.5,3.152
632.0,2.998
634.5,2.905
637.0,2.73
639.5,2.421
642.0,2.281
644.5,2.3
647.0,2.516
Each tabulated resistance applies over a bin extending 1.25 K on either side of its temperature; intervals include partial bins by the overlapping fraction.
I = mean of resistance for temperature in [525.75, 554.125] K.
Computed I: 3.25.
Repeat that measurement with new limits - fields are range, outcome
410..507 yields 3.28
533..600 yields 3.05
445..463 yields 3.35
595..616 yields 2.54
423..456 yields 3.26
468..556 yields 3.26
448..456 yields 3.34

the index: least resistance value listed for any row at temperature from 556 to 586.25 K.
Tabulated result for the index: 2.861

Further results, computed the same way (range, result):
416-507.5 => 3.129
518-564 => 2.976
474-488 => 3.177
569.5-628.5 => 2.202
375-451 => 3.148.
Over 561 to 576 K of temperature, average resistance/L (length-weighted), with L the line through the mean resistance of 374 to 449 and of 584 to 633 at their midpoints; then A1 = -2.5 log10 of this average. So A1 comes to -0.027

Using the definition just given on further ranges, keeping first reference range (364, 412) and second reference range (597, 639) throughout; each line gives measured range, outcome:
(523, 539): -0.14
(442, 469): -0.07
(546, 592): -0.05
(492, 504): -0.05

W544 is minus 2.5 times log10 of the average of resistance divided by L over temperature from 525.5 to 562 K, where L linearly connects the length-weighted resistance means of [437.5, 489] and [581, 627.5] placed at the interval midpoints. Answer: -0.07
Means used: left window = 3.29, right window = 2.79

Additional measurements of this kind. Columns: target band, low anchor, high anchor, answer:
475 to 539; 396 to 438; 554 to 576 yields -0.05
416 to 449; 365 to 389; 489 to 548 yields -0.02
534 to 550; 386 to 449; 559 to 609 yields -0.08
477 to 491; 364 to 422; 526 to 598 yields -0.02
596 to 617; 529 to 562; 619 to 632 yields 0.24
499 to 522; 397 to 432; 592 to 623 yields -0.10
